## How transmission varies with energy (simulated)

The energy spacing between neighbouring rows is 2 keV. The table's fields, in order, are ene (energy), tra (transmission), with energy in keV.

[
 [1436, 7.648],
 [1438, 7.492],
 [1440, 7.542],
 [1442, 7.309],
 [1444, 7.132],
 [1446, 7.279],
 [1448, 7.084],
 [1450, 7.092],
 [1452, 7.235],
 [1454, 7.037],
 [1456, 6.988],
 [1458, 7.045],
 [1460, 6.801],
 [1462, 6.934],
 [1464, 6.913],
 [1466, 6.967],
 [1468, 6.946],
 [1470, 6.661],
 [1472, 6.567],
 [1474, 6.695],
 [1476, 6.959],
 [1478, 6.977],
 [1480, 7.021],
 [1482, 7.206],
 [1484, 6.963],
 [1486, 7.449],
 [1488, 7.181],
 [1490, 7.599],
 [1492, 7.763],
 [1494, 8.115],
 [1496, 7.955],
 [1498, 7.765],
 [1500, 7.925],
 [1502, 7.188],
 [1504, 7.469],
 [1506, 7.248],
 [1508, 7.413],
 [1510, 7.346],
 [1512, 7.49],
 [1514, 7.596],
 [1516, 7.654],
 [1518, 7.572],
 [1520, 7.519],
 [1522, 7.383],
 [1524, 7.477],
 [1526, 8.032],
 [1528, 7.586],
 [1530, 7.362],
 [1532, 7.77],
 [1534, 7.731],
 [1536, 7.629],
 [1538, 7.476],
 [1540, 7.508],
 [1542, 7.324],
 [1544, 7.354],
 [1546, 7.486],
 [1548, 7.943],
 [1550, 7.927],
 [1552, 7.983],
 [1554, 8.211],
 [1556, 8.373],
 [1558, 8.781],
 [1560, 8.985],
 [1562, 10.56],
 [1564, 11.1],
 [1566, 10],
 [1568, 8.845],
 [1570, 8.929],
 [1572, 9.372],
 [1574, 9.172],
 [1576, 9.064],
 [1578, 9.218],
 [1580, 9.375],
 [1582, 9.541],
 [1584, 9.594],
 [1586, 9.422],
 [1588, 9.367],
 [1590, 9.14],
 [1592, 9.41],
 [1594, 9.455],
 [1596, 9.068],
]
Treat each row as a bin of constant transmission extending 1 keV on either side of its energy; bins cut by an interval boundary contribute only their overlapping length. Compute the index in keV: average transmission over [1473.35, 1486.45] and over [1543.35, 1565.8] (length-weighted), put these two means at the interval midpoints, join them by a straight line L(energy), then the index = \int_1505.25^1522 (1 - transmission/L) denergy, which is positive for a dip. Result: 0.6 keV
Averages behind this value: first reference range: 7.03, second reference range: 8.68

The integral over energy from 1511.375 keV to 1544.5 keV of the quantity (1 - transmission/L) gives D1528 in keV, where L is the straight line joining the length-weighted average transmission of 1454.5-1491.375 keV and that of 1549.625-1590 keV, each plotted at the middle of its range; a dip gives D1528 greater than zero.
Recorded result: 2.76 keV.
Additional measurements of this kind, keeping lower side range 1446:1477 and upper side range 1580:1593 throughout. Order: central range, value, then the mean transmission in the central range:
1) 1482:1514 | 0.59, 7.52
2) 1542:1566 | 0.46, 8.61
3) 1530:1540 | 0.93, 7.61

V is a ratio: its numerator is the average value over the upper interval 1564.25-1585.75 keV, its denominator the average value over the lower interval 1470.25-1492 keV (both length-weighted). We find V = 1.3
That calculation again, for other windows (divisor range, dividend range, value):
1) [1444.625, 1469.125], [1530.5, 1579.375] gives 1.21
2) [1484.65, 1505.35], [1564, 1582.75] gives 1.23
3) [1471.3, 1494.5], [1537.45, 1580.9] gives 1.21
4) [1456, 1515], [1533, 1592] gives 1.21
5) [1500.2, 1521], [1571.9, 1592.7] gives 1.25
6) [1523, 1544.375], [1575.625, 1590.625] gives 1.24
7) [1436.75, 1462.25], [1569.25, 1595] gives 1.30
